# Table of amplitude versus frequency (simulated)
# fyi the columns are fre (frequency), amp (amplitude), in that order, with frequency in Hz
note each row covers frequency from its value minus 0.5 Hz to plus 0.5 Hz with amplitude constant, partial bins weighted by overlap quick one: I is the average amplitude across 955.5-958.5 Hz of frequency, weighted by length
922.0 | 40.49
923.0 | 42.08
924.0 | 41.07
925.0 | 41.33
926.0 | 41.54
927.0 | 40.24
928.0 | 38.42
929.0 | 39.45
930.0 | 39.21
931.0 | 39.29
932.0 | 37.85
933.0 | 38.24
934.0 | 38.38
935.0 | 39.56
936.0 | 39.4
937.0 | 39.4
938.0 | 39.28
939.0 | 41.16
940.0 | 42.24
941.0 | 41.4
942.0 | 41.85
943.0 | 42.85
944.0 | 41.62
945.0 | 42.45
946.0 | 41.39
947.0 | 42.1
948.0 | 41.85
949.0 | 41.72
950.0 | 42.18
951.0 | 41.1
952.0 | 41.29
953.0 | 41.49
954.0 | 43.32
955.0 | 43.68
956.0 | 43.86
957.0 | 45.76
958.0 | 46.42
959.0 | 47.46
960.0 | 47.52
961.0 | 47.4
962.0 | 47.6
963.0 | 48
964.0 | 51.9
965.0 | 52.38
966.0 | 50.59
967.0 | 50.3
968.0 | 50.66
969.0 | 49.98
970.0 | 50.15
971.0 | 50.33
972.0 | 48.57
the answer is 45.3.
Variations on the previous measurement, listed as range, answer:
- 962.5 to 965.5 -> 50.8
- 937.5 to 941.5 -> 41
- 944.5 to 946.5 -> 41.9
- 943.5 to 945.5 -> 42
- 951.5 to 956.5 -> 42.7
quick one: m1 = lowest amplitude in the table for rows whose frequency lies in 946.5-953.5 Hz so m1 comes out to 41.1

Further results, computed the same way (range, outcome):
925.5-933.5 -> 37.85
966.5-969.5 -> 49.98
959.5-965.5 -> 47.4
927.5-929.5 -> 38.42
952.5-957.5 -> 41.49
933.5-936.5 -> 38.38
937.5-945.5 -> 39.28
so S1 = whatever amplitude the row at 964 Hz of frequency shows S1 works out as 51.9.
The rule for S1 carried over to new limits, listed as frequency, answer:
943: 42.85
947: 42.1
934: 38.38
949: 41.72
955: 43.68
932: 37.85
